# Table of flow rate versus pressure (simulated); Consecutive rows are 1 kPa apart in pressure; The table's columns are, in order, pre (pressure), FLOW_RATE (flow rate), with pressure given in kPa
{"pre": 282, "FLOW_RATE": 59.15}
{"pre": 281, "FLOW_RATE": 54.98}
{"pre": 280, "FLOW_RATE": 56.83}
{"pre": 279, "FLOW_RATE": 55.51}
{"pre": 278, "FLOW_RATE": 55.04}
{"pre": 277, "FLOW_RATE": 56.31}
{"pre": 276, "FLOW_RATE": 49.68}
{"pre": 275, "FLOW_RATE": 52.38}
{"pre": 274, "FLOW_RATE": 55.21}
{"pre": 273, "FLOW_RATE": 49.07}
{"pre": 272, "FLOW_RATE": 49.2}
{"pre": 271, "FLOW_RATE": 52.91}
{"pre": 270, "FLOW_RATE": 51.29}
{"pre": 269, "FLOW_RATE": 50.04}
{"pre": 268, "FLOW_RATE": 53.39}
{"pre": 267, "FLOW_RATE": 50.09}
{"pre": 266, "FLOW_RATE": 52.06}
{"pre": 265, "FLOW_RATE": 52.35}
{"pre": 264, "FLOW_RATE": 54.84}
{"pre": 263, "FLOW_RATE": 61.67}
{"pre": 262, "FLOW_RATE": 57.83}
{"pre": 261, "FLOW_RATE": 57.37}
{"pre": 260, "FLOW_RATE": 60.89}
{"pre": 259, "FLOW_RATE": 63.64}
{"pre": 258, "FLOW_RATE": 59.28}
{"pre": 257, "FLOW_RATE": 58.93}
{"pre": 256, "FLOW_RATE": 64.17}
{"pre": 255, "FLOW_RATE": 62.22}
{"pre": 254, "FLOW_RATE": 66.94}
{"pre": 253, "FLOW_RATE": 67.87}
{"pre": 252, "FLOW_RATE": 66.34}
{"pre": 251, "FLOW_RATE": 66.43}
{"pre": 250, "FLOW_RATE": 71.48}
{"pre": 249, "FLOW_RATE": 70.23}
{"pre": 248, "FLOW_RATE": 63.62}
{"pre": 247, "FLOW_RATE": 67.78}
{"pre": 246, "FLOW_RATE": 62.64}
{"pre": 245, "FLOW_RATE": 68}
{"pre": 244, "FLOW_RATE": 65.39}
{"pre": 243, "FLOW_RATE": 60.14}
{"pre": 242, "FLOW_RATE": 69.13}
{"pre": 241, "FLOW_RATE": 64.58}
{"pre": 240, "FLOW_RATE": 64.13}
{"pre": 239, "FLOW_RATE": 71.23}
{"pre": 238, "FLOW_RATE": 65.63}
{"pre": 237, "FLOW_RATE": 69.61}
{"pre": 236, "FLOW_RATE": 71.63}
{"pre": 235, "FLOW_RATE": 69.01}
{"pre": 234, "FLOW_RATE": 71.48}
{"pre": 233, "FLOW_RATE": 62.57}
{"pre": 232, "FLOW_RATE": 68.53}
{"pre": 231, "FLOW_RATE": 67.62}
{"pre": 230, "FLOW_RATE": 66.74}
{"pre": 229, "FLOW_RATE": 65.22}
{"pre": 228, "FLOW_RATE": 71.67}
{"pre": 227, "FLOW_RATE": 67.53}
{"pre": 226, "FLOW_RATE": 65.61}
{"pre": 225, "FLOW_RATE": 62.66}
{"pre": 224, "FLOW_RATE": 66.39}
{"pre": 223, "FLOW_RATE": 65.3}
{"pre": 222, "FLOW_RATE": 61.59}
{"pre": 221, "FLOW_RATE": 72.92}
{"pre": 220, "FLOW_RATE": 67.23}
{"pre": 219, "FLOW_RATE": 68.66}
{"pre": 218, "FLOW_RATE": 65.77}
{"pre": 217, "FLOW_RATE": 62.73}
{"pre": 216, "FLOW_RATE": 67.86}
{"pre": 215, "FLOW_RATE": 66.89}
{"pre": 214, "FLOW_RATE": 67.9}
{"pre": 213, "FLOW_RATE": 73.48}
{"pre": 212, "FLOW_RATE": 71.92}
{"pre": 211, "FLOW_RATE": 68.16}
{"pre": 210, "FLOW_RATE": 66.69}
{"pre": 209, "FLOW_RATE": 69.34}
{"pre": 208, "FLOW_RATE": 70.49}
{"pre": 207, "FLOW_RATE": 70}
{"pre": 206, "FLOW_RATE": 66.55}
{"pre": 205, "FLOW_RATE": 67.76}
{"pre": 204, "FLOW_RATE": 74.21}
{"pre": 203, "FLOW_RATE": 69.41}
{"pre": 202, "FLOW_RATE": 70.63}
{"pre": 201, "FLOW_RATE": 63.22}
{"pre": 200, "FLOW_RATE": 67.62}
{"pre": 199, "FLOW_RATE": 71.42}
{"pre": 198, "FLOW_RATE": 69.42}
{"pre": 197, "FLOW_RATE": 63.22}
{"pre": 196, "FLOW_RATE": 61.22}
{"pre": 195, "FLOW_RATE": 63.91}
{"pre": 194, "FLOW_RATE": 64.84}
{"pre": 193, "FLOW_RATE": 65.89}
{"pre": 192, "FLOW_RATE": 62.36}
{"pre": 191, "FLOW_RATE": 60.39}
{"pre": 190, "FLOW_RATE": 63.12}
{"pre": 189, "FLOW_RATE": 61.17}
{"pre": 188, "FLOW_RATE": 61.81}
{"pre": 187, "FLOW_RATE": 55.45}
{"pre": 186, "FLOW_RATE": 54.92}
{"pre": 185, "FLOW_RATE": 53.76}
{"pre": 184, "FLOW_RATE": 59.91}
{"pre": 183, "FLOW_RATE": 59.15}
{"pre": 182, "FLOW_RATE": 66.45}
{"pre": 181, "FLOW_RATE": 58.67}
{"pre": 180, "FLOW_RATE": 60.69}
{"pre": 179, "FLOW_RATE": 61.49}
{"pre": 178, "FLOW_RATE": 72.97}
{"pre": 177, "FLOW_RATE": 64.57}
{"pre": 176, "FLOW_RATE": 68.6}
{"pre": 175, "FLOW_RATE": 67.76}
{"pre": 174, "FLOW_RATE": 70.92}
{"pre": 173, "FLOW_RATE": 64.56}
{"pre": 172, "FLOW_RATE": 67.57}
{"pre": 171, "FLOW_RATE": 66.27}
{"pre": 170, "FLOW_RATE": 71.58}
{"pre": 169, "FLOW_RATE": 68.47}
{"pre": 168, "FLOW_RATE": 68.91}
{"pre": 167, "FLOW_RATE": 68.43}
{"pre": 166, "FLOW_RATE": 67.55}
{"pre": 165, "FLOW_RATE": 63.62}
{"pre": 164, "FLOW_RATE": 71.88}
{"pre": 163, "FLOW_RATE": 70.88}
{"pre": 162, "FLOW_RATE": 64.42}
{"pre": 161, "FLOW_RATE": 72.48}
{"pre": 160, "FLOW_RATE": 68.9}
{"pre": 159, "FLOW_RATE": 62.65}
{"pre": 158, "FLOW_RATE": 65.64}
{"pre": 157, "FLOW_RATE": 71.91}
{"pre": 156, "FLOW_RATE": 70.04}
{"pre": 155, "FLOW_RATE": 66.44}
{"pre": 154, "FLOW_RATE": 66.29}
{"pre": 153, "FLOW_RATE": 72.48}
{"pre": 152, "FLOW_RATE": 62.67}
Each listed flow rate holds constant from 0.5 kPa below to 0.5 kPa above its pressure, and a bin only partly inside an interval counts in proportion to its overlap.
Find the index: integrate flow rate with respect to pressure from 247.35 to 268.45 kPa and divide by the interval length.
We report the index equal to 61.1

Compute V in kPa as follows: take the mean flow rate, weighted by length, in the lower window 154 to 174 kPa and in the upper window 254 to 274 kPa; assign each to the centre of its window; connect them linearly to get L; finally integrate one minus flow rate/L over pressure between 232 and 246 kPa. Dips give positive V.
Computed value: -1.87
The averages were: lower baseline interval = 68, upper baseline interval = 56.1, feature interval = 67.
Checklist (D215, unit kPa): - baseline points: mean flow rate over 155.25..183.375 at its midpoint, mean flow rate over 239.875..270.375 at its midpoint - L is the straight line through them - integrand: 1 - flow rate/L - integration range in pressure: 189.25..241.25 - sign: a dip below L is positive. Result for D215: -2.5 kPa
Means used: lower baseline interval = 67.1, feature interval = 67.2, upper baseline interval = 61.5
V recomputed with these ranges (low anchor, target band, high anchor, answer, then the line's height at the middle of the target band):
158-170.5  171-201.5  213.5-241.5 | 1.9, 67.8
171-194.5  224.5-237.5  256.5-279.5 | -2.1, 58.3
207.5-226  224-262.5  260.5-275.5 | -3.6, 60.2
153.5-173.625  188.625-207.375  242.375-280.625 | -0.4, 64.8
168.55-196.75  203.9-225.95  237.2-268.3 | -1.6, 63.1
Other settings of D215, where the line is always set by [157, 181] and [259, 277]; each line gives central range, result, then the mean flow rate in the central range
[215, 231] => -1.75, 66.6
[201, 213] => -1.41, 69.5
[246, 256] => -1.85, 66.6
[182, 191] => 0.80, 59.2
